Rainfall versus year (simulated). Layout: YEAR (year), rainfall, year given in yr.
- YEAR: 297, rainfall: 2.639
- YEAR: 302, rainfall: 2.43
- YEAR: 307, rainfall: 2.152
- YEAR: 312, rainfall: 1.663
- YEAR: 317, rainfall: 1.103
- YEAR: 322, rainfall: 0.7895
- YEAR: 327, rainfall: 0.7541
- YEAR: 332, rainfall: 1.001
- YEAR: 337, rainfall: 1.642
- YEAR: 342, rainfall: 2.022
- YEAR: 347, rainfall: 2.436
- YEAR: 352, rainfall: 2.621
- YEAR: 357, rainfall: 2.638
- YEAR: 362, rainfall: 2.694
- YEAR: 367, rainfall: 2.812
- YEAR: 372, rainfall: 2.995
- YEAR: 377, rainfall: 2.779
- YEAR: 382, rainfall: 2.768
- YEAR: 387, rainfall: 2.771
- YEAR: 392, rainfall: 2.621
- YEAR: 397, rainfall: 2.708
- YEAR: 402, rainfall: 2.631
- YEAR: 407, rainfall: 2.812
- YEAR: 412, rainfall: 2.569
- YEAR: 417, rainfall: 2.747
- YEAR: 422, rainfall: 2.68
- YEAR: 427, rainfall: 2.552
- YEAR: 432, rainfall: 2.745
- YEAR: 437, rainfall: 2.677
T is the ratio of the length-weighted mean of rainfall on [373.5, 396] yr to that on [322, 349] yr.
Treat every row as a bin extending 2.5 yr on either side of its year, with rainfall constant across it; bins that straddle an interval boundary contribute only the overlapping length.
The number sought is 1.85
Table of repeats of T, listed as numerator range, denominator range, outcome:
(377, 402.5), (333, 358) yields 1.25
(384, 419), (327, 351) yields 1.56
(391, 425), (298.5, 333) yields 1.83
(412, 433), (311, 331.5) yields 2.59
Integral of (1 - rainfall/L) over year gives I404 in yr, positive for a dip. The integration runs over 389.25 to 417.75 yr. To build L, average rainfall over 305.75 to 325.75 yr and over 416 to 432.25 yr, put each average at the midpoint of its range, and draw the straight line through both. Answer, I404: -3.2 yr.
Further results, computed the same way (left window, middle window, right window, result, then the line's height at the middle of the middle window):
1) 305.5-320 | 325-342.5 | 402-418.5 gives 5.2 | 1.82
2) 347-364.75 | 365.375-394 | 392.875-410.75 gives -1.4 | 2.66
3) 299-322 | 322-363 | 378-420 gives 4.9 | 2.09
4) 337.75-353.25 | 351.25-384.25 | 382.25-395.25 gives -3.7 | 2.49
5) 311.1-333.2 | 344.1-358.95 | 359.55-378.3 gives -2.8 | 2.15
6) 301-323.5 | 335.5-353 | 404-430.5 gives -2.1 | 1.94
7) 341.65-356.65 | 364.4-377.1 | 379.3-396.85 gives -1.4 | 2.6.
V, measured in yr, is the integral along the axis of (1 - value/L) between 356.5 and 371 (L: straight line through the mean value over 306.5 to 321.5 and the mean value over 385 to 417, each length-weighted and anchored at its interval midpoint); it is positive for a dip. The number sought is -4.0 yr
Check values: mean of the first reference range 1.46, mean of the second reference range 2.69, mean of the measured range 2.75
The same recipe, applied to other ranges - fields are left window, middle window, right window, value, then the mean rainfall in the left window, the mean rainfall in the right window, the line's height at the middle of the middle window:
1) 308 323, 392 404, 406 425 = -1.05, 1.32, 2.69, 2.45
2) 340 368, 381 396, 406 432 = -0.63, 2.53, 2.67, 2.61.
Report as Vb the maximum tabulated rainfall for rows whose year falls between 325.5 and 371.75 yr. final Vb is 2.812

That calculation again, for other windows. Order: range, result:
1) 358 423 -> 2.995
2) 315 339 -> 1.642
